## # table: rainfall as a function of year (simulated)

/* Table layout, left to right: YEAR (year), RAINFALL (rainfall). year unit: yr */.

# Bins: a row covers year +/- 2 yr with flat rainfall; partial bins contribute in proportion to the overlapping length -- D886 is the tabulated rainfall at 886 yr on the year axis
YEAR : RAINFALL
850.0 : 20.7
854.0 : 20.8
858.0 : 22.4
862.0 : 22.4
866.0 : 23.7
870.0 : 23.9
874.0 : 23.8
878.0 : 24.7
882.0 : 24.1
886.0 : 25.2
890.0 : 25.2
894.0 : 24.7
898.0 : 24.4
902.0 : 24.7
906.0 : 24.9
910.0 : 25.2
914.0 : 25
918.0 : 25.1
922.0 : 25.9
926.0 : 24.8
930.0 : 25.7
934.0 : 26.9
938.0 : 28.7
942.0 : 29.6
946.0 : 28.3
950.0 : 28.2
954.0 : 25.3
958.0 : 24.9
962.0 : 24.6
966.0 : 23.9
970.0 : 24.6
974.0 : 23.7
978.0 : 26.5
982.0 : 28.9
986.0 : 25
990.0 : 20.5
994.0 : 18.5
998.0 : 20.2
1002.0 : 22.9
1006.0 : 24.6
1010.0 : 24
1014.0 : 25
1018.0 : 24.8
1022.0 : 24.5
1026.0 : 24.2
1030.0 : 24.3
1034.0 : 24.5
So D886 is 25.2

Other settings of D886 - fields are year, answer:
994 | 18.5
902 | 24.7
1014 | 25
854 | 20.8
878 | 24.7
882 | 24.1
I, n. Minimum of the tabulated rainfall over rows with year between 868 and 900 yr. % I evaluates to 23.8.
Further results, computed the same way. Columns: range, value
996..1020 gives 20.2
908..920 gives 25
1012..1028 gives 24.2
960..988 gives 23.7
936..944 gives 28.7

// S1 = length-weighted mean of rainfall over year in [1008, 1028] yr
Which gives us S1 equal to 24.5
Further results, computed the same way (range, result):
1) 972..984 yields 26.4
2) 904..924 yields 25.2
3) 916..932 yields 25.4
